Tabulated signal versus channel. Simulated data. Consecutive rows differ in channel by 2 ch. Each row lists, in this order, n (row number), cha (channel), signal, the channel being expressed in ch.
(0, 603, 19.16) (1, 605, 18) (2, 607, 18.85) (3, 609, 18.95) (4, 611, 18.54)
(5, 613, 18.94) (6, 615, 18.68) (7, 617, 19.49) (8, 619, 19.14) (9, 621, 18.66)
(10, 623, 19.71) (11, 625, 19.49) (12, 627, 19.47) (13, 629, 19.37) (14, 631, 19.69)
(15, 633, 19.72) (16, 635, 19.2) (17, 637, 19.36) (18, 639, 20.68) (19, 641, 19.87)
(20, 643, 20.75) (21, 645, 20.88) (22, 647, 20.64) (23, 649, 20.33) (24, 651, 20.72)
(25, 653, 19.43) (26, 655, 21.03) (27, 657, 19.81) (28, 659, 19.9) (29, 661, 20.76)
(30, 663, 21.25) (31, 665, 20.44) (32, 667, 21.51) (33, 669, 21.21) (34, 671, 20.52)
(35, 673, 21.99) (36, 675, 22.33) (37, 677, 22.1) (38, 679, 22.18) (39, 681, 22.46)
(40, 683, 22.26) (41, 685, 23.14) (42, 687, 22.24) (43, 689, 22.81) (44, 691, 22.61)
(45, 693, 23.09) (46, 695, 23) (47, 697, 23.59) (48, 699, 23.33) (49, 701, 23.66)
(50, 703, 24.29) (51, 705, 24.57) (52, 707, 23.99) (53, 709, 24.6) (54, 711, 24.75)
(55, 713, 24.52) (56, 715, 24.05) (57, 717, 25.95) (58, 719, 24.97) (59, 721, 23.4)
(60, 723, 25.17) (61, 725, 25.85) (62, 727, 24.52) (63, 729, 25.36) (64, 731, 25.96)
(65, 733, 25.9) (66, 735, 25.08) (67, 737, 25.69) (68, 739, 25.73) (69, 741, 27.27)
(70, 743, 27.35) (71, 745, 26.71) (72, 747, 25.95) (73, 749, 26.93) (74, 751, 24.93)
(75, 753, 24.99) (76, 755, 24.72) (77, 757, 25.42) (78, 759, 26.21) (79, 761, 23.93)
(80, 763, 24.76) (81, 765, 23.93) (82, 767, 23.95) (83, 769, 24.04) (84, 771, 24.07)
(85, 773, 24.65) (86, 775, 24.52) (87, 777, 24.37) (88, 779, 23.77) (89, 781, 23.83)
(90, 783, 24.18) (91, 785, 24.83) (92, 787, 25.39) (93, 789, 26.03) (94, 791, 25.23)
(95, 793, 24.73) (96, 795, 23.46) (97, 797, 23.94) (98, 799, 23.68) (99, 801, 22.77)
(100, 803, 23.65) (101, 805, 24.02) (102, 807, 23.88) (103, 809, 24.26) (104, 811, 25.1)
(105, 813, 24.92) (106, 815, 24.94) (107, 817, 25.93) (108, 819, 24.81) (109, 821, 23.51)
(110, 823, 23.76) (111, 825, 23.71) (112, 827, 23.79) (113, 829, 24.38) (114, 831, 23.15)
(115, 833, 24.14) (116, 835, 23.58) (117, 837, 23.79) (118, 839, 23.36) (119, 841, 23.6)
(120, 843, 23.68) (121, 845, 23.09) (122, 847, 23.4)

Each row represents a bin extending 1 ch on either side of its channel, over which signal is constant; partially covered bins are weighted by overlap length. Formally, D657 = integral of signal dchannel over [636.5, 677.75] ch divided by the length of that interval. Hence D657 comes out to 20.7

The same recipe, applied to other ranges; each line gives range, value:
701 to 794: 25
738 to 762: 25.8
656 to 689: 21.5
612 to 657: 19.8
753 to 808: 24.4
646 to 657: 20.4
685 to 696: 22.8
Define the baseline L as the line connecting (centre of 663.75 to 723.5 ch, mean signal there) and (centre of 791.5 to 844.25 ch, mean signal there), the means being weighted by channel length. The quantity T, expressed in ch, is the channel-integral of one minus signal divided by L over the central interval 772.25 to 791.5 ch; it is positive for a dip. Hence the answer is -0.7 ch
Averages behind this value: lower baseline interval 23.1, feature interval 24.7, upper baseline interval 24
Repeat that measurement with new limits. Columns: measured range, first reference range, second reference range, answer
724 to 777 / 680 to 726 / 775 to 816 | -2.65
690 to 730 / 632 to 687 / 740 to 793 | -2.40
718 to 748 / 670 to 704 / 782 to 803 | -2.86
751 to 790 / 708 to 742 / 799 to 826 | 0.14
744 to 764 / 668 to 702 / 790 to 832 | -1.74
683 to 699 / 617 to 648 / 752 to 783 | -0.81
